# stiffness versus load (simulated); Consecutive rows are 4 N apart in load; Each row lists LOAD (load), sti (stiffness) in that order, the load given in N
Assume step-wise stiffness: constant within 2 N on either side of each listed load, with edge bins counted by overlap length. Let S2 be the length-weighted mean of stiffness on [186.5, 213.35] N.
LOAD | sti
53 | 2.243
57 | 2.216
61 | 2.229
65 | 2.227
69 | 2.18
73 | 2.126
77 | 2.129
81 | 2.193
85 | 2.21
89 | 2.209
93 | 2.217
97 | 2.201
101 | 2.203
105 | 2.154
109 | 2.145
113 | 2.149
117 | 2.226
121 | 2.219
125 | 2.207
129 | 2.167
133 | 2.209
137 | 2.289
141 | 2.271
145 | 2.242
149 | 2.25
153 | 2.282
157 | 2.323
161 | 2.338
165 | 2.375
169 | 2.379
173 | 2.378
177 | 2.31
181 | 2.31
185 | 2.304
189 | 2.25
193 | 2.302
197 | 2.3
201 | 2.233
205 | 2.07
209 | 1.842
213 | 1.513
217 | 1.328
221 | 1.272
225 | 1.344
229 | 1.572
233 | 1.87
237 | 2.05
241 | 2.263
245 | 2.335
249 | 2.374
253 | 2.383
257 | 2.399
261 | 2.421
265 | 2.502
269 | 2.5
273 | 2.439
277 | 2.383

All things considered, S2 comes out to 2.11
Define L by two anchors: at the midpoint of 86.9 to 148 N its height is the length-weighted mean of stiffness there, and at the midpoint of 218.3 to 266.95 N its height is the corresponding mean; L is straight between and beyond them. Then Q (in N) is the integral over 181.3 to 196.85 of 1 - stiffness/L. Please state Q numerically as -1.2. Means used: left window 2.21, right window 2.05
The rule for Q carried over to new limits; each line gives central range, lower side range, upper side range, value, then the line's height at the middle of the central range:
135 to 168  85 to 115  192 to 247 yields -4.04 N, 2.05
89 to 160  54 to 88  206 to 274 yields -2.87 N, 2.14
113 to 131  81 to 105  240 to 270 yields 0.31 N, 2.24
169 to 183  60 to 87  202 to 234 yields -4.41 N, 1.78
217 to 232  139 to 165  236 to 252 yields 5.67 N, 2.28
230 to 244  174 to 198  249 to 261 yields 1.91 N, 2.37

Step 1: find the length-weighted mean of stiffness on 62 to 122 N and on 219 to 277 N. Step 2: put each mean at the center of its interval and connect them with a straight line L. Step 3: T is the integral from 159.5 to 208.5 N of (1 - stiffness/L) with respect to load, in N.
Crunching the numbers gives -2.9 N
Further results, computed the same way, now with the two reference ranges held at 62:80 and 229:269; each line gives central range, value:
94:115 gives 0.1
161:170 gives -0.6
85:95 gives -0.1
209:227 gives 6.6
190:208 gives 0.2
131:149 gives -0.4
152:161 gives -0.4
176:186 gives -0.4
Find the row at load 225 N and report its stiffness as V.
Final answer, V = 1.344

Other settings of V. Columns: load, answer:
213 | 1.513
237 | 2.05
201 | 2.233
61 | 2.229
